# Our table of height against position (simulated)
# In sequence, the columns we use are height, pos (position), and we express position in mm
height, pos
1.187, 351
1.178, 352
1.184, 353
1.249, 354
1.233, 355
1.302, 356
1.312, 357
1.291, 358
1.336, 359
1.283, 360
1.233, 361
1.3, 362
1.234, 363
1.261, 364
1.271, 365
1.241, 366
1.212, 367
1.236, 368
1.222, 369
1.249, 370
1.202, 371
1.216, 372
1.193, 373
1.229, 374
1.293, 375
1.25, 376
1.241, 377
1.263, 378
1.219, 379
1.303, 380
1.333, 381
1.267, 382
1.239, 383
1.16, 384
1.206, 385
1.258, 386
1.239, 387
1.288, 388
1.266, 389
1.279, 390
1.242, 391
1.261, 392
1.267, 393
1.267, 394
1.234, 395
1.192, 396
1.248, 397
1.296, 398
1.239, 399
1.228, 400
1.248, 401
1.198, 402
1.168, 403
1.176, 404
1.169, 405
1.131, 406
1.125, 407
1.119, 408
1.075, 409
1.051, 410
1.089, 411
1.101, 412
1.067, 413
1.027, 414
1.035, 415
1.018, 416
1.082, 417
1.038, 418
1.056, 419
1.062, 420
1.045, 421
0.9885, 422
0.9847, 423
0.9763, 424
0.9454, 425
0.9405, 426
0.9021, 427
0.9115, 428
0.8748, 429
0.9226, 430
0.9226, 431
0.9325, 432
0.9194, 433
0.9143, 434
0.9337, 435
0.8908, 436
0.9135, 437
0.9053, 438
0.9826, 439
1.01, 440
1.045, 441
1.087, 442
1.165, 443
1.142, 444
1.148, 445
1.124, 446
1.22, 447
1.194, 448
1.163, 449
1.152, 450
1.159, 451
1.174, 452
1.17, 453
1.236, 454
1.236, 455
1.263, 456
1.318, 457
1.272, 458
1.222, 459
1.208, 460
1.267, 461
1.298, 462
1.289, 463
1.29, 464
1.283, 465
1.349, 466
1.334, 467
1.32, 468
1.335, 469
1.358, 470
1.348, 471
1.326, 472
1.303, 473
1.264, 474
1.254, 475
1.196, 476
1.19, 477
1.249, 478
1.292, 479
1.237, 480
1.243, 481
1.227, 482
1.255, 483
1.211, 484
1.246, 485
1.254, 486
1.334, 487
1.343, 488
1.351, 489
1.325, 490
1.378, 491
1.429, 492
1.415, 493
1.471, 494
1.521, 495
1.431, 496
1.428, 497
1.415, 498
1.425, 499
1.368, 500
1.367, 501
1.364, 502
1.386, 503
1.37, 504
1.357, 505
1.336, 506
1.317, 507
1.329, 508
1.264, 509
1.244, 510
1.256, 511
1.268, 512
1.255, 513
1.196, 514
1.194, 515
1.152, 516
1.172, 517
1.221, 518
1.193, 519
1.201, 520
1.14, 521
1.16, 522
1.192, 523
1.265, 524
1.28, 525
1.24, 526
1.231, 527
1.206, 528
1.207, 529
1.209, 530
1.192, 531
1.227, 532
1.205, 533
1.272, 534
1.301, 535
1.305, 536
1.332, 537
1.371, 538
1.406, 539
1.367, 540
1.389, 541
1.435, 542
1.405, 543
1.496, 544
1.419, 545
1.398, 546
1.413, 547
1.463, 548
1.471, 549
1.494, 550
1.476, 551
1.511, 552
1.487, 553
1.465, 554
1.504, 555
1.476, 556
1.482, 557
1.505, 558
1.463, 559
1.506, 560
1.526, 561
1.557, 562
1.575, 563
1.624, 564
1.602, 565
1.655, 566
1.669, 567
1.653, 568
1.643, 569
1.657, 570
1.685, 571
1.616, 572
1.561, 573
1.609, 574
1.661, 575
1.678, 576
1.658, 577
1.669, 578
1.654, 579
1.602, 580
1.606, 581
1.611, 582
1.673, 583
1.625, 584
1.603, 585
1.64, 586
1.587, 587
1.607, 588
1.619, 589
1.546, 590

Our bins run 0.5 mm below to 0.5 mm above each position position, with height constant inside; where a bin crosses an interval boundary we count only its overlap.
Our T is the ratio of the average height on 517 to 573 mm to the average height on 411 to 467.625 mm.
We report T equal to 1.3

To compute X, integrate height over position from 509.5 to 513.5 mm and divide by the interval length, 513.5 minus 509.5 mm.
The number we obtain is 1.26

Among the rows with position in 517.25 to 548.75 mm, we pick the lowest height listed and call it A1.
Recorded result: 1.14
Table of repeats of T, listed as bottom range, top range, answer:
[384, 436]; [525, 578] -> 1.33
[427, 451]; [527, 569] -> 1.40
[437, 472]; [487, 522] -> 1.09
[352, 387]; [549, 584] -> 1.27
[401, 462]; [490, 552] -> 1.23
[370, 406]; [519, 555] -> 1.08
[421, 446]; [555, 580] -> 1.63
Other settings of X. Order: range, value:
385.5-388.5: 1.26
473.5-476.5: 1.24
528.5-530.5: 1.21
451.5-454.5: 1.19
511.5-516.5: 1.21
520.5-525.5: 1.21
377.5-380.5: 1.26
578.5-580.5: 1.63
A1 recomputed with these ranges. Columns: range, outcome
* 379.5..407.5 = 1.125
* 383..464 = 0.8748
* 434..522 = 0.8908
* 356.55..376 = 1.193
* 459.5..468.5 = 1.208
